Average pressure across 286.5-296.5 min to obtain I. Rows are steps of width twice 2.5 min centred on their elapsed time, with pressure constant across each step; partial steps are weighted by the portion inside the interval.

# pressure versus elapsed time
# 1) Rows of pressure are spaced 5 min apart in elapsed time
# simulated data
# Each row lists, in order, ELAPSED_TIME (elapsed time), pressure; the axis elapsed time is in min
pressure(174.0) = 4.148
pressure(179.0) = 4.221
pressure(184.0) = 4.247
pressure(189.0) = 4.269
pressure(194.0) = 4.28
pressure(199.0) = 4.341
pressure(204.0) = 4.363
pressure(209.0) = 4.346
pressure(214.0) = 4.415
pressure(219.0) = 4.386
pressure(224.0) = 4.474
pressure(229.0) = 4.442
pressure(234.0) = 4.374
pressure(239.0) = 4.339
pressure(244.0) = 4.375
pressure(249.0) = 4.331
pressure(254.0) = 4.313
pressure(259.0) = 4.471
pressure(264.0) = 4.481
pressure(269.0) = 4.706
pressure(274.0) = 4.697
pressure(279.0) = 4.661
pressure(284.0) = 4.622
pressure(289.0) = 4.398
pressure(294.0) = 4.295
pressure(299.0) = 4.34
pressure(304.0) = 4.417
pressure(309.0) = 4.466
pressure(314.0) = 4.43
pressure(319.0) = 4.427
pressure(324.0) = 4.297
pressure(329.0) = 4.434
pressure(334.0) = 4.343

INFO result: 4.35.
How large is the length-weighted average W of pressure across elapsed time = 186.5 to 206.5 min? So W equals 4.31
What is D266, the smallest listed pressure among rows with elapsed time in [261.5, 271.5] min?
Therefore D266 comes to 4.481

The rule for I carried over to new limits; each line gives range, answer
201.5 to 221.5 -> 4.38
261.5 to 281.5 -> 4.64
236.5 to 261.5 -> 4.37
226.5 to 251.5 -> 4.37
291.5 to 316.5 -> 4.39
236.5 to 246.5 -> 4.36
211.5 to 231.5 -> 4.43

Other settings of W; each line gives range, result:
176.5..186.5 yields 4.23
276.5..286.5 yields 4.64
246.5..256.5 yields 4.32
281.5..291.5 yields 4.51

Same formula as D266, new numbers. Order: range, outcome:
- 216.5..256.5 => 4.313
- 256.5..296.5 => 4.295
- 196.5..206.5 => 4.341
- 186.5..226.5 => 4.269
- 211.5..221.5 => 4.386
